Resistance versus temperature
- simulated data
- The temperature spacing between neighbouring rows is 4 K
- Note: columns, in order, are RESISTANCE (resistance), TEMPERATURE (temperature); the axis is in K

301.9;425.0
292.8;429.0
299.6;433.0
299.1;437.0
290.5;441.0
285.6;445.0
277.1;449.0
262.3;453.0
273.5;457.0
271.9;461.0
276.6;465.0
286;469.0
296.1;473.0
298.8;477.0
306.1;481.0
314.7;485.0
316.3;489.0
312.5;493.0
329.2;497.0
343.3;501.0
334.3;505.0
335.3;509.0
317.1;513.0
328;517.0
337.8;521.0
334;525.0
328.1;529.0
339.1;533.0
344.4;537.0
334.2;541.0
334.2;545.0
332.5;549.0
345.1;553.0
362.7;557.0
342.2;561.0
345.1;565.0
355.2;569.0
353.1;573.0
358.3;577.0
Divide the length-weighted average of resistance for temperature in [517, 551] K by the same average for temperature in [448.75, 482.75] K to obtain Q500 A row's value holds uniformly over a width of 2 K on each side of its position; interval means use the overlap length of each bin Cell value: 1.18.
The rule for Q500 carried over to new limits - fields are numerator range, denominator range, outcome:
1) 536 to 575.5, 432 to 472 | 1.22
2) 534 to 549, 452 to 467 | 1.24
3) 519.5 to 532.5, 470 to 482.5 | 1.12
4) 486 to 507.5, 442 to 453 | 1.17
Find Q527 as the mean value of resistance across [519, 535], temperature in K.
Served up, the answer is 335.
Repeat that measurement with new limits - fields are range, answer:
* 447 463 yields 271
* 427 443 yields 296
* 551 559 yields 354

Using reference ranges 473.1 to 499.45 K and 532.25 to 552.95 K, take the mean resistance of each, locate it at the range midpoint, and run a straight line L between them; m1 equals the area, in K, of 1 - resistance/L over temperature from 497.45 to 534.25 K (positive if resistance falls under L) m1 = -0.8 K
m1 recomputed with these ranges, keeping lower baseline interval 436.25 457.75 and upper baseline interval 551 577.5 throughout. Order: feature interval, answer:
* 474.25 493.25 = -0.4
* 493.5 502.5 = -0.6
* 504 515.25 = -0.4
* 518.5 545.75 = -0.3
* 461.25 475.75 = 0.4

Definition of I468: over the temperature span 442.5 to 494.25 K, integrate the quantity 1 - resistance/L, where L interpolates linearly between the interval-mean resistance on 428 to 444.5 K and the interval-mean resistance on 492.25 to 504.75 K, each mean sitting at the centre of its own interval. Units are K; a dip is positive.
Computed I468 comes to 3.8 K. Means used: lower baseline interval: 295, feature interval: 290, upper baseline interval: 331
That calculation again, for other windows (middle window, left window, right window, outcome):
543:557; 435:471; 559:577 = -0.07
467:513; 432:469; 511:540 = -1.05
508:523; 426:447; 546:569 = -0.06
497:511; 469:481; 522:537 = -0.84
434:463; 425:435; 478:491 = 2.05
